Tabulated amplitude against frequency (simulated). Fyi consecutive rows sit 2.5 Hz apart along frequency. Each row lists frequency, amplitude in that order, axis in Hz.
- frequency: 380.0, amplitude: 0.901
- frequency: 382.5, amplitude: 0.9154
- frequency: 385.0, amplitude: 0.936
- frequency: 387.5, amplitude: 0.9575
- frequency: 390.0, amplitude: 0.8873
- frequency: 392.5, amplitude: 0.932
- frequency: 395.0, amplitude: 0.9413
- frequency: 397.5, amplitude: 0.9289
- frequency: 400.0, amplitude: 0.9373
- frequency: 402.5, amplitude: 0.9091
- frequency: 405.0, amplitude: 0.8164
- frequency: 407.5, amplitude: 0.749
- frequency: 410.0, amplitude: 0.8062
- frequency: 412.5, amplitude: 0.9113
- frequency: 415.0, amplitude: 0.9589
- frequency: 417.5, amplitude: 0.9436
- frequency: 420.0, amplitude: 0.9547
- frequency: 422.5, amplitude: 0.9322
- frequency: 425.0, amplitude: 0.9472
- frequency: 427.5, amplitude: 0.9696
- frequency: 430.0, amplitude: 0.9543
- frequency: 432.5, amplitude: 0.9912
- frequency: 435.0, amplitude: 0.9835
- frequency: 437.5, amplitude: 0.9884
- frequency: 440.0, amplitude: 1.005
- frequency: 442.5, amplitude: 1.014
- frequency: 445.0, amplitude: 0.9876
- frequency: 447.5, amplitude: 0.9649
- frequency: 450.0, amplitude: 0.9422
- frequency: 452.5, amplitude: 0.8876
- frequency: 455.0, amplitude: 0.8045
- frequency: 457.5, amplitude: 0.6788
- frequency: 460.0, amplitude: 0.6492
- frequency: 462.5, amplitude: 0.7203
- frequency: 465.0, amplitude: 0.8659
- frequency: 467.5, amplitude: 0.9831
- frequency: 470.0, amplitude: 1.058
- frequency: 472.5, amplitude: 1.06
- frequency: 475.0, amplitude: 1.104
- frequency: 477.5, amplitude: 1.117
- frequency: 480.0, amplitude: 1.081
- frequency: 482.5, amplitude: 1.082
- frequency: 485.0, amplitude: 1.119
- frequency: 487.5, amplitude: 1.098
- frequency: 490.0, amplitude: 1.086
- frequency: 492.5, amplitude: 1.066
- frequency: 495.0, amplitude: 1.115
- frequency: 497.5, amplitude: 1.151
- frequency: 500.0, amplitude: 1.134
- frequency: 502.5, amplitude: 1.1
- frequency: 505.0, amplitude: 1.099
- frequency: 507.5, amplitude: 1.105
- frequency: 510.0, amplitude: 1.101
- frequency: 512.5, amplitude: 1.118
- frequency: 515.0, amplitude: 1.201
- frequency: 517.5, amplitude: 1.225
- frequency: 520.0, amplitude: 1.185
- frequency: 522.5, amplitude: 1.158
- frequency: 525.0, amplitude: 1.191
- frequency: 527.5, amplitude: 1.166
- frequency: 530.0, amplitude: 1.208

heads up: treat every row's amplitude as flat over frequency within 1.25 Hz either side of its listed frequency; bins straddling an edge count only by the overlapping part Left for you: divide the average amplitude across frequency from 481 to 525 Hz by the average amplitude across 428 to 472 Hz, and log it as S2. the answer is 1.23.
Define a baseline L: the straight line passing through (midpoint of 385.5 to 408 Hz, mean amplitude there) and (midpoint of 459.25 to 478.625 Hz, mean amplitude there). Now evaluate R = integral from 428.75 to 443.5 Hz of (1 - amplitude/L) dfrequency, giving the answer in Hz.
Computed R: -1.0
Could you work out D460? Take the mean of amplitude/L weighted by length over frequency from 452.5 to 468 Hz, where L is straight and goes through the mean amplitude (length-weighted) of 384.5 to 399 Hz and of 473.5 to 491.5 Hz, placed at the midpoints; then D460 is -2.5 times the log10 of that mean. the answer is 0.33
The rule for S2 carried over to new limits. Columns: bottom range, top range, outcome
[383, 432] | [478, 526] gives 1.23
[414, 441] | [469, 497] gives 1.13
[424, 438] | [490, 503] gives 1.14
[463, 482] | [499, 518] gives 1.10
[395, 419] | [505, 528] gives 1.30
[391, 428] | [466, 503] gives 1.20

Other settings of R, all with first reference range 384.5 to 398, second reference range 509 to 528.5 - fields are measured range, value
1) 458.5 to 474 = 2.6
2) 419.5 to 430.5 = 0.5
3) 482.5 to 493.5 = 0.2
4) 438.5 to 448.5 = 0.3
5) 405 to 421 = 1.5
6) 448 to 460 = 2.6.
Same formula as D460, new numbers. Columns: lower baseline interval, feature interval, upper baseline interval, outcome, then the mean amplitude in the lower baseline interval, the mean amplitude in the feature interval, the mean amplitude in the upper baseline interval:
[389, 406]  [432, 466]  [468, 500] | 0.14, 0.909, 0.89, 1.09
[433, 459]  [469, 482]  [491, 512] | -0.06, 0.925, 1.08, 1.11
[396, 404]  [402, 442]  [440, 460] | -0.03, 0.922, 0.928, 0.888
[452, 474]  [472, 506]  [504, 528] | -0.10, 0.858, 1.1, 1.16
